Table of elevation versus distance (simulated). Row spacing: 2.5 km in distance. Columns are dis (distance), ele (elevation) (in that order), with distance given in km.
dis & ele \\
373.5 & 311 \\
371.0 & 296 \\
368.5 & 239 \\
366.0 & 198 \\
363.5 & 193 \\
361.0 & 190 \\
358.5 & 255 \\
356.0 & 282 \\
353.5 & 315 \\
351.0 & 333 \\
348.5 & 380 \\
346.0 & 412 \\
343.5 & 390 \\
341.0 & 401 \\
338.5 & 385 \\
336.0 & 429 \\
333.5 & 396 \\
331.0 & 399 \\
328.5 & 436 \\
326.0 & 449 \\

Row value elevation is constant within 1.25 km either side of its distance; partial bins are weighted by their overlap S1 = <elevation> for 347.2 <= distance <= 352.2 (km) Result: 357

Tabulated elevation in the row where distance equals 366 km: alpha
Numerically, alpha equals 198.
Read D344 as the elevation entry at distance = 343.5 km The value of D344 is 390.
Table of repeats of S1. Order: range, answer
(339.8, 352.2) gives 383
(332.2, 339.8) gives 403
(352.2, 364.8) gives 247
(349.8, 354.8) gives 323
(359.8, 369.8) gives 206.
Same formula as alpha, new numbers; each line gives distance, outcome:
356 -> 282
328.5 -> 436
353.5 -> 315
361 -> 190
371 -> 296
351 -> 333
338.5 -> 385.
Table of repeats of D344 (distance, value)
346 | 412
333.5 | 396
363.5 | 193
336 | 429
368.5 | 239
